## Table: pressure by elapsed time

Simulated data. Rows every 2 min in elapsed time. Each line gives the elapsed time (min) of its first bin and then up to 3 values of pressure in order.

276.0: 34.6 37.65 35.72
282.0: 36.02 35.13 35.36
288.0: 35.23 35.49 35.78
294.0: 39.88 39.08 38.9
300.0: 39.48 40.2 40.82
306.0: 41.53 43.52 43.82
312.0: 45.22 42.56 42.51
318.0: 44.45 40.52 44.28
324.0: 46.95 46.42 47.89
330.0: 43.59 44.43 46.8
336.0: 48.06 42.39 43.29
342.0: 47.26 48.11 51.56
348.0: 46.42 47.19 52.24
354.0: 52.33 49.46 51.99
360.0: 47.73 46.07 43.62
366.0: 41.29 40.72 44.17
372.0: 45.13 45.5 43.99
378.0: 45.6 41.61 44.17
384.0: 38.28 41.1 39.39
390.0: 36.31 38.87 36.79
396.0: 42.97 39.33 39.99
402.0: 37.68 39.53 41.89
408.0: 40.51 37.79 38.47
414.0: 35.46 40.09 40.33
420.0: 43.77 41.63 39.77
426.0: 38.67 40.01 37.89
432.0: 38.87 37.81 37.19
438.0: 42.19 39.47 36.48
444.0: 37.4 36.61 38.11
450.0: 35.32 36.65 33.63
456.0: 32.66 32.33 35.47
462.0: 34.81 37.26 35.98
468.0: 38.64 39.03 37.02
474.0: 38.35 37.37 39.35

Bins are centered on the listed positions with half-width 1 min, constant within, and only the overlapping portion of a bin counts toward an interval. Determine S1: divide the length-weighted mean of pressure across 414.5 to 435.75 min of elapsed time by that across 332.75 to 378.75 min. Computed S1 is 0.85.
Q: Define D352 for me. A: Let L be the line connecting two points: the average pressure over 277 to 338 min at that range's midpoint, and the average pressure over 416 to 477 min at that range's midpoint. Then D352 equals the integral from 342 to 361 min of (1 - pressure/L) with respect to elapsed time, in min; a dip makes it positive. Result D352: -4.4 min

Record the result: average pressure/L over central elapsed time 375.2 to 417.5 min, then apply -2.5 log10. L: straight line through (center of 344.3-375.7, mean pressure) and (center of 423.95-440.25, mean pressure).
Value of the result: 0.079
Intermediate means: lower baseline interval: 47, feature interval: 40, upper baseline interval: 39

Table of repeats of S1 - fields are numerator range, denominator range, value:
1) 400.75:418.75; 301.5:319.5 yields 0.91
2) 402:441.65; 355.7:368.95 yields 0.86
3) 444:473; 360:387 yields 0.83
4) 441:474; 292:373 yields 0.81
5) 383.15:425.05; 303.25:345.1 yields 0.89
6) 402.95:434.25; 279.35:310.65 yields 1.03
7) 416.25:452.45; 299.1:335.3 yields 0.89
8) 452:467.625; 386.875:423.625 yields 0.88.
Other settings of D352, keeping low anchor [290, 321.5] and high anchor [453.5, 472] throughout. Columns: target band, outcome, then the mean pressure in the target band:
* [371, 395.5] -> -1.9 min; 41.4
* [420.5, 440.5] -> -1.5 min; 39.5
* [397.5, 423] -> -1.5 min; 39.7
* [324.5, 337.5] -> -1.9 min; 46.1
